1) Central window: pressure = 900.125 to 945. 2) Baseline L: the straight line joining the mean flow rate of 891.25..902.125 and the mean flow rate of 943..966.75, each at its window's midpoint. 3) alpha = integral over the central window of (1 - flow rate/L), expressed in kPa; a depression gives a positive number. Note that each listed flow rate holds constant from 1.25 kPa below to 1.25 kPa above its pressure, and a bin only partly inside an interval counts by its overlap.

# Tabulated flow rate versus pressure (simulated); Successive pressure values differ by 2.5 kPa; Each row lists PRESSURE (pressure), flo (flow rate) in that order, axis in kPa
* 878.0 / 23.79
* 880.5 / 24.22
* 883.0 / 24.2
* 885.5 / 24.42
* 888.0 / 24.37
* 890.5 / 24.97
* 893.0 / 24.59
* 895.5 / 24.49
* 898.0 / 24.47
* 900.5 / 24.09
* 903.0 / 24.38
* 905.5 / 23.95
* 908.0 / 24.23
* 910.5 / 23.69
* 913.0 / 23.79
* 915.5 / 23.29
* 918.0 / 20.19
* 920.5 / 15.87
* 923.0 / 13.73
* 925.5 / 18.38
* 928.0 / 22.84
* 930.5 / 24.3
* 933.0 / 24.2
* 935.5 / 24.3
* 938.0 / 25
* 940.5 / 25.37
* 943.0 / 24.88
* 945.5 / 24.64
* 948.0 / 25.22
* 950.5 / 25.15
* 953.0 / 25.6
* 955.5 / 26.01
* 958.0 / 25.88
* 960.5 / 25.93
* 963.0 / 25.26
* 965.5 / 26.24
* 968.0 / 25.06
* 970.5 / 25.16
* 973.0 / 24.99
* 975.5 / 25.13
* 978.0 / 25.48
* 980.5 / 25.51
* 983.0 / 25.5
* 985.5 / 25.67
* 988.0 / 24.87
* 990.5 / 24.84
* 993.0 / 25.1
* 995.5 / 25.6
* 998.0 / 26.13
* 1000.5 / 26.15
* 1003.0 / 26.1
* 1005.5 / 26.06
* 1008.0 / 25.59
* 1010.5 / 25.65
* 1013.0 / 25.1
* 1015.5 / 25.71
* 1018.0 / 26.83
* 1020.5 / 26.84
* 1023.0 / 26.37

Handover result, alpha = 4.19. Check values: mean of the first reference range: 24.4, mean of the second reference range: 25.5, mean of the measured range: 22.6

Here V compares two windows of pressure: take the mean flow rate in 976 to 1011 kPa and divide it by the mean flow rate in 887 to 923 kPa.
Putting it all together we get 1.11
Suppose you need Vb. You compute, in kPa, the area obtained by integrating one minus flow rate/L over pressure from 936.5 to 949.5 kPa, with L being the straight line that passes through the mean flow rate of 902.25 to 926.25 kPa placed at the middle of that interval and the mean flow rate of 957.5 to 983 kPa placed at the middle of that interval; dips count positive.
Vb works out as -0.9 kPa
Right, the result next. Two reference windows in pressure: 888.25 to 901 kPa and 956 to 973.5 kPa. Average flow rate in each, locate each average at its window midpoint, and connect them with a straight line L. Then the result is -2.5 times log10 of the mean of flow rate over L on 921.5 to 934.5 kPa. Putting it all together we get 0.21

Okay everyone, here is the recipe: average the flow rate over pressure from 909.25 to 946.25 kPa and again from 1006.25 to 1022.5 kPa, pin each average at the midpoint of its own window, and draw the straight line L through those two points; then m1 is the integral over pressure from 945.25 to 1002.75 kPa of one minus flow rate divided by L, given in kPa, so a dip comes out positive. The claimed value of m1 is -2.9 kPa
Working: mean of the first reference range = 22.3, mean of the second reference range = 26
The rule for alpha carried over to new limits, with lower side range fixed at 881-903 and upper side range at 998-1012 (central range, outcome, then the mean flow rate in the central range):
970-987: 0.15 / 25.3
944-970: -0.20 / 25.5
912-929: 3.55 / 19.6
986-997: 0.25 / 25.2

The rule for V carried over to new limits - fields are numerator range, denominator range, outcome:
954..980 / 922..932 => 1.27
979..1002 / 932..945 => 1.03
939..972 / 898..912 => 1.05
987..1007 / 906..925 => 1.24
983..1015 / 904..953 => 1.12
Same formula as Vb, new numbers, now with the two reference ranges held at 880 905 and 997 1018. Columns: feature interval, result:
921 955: 2.4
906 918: 0.6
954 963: -0.2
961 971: -0.1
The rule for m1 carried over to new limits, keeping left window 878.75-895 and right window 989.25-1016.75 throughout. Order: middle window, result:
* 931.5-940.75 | 0.12 kPa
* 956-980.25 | -0.19 kPa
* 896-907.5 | 0.17 kPa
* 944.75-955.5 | -0.08 kPa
